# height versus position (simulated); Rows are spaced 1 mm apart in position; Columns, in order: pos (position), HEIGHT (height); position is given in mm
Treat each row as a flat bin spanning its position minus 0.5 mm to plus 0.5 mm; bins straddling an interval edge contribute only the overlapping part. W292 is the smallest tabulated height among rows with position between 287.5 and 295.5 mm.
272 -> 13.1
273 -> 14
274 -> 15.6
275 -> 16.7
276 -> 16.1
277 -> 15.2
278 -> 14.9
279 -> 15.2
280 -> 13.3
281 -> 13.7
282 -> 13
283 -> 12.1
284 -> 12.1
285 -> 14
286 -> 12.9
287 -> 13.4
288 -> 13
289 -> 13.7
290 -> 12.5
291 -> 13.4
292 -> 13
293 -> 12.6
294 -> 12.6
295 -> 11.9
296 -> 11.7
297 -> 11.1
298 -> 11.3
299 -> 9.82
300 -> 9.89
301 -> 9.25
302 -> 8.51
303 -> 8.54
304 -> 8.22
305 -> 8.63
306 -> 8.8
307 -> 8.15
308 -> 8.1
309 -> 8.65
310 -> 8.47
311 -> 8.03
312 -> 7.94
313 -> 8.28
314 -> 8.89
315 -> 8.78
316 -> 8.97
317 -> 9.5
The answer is 11.9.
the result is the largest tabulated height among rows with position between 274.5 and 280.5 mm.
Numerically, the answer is 16.7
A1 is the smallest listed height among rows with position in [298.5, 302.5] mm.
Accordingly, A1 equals 8.51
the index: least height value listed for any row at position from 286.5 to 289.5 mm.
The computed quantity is 13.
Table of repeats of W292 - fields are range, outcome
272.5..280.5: 13.3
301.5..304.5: 8.22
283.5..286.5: 12.1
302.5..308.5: 8.1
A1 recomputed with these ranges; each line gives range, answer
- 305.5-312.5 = 7.94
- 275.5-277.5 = 15.2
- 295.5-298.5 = 11.1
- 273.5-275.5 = 15.6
